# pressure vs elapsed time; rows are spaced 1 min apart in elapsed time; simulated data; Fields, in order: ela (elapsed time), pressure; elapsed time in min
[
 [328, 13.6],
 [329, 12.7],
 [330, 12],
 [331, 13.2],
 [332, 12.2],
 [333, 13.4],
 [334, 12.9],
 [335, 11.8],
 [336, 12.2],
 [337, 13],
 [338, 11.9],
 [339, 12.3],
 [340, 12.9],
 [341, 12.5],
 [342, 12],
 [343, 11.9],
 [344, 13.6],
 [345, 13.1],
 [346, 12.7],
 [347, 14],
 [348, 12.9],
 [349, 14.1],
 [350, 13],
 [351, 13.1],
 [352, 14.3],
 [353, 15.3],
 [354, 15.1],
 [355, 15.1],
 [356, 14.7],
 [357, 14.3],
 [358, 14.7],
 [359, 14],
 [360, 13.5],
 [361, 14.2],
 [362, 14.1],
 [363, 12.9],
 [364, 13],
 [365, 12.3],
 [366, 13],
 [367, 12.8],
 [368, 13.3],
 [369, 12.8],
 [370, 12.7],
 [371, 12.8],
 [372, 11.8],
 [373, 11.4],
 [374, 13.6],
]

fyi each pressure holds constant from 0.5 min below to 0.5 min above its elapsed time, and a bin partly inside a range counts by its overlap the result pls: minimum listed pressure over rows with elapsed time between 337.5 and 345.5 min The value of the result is 11.9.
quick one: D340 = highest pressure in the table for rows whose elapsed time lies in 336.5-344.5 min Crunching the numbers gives 13.6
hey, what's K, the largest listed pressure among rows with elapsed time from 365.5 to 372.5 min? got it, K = 13.3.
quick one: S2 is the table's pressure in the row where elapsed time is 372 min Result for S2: 11.8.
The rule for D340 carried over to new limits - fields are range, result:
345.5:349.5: 14.1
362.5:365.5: 13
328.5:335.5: 13.4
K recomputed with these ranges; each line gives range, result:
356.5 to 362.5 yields 14.7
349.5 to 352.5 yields 14.3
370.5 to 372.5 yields 12.8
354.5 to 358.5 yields 15.1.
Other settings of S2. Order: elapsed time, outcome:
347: 14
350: 13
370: 12.7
